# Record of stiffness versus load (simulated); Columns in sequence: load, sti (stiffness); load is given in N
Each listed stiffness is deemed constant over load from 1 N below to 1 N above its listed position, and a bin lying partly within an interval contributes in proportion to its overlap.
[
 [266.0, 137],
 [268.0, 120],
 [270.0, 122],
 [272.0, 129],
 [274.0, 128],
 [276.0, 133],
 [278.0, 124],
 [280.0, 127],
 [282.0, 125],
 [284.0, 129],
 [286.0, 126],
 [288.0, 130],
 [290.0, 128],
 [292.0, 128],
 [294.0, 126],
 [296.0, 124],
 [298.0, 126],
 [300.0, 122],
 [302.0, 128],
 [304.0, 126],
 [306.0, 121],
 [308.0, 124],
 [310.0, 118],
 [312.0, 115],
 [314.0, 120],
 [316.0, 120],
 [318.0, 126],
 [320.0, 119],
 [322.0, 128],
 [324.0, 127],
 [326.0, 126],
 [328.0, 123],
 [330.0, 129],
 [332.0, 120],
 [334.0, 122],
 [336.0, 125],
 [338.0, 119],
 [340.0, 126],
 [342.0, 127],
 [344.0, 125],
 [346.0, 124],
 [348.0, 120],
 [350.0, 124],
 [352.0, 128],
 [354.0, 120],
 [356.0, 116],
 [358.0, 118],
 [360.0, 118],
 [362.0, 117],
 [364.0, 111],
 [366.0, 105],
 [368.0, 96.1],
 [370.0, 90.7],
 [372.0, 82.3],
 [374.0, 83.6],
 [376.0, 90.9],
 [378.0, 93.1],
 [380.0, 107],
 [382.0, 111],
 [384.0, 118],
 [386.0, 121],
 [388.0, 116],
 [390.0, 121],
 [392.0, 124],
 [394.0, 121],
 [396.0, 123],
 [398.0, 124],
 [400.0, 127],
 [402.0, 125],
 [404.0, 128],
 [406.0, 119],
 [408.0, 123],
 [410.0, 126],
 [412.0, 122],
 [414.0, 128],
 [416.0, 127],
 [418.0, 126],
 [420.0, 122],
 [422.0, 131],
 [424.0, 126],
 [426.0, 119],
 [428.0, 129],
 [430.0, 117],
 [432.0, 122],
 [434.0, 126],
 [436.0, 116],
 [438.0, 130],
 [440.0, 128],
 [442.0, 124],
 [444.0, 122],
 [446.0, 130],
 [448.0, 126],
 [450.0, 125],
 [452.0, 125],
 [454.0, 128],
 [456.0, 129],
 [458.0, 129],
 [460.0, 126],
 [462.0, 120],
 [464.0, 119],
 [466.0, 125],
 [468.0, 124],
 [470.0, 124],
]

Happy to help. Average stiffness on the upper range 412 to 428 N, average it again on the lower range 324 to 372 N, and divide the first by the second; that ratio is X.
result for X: 1.06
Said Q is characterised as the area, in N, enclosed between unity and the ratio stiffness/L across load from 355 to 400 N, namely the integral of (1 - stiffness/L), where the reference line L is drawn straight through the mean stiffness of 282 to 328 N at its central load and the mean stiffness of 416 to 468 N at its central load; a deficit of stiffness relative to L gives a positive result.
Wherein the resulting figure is 5.3 N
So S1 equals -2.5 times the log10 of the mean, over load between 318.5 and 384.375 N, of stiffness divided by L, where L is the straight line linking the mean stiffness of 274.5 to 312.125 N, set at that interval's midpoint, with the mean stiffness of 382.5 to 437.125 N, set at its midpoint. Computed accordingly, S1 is 0.09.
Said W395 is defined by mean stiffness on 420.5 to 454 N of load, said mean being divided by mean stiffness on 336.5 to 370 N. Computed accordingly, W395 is 1.06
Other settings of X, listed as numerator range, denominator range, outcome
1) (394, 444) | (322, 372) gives 1.05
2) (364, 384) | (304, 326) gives 0.80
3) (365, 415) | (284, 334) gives 0.91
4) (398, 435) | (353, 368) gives 1.10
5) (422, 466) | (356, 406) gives 1.12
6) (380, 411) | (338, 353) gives 0.97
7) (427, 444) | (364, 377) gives 1.33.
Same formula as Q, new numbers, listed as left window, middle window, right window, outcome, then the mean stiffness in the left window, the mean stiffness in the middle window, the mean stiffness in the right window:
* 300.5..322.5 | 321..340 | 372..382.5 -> -1.7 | 122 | 124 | 95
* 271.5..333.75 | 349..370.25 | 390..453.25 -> 1.9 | 125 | 114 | 125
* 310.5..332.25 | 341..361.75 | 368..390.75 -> -1.7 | 123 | 122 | 103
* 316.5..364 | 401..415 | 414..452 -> 0.0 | 123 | 124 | 125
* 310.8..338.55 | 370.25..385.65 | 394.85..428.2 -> 3.2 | 123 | 98.6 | 125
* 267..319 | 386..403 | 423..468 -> 0.3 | 125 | 123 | 125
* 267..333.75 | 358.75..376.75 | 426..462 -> 3.6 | 125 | 99.8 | 125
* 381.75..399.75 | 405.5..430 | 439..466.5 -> -0.4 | 121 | 125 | 125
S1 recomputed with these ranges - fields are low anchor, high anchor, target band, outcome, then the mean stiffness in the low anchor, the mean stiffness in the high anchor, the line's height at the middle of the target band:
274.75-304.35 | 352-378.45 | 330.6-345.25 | -0.103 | 127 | 104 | 112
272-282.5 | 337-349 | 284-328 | 0.014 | 128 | 124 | 126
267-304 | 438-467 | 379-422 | 0.033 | 126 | 126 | 126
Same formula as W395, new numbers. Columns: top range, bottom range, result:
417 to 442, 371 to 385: 1.27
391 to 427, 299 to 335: 1.01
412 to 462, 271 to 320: 1.00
